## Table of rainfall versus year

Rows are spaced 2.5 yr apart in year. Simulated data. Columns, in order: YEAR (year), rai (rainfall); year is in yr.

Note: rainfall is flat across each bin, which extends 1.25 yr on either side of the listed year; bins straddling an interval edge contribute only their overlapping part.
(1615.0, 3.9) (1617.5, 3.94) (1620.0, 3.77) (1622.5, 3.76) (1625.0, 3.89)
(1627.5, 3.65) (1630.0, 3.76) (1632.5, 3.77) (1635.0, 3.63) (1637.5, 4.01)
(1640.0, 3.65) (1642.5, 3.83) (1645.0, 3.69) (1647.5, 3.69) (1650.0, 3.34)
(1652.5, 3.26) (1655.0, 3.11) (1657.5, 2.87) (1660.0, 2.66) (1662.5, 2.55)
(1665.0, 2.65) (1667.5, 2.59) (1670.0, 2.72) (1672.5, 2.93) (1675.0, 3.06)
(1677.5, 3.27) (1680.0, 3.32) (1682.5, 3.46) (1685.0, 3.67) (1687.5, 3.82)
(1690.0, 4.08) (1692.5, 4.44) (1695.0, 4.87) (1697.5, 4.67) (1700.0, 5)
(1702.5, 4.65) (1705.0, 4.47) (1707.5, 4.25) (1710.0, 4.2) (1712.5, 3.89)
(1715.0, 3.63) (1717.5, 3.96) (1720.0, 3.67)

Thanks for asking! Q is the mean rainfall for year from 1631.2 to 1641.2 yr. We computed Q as 3.77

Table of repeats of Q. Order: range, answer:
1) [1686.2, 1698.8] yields 4.38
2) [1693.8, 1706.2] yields 4.73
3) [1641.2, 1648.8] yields 3.73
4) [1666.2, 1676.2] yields 2.82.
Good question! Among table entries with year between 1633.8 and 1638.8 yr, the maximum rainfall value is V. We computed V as 4.01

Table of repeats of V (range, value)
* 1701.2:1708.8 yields 4.65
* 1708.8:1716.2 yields 4.2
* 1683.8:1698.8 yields 4.87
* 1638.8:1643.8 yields 3.83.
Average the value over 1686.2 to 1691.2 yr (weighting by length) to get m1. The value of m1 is 3.95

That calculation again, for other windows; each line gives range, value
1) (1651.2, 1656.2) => 3.19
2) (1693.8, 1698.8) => 4.77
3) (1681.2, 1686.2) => 3.56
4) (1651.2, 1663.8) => 2.89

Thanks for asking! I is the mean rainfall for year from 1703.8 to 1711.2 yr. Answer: 4.31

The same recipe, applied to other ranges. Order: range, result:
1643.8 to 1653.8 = 3.49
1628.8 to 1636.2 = 3.72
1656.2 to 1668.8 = 2.67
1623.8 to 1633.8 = 3.77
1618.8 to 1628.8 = 3.77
